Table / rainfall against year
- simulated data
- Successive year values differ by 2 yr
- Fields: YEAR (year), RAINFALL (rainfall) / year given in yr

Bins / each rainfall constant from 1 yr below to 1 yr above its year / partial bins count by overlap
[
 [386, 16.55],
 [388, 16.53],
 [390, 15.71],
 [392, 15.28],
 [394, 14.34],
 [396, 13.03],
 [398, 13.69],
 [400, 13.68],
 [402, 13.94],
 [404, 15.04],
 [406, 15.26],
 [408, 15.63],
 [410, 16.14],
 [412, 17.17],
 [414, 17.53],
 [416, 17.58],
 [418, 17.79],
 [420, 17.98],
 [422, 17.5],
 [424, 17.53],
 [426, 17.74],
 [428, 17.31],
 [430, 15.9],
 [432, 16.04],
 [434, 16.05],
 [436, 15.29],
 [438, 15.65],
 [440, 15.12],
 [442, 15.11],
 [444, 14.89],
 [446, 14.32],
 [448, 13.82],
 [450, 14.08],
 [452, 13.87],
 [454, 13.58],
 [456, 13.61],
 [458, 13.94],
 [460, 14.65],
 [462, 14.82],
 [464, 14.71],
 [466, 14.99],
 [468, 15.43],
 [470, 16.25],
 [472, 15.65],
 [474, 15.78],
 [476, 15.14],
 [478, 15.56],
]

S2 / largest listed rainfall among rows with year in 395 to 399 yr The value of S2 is 13.69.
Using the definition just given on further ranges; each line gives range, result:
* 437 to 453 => 15.65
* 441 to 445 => 15.11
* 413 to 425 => 17.98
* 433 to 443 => 16.05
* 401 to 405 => 15.04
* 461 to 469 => 15.43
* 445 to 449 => 14.32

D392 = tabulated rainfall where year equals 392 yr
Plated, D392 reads 15.28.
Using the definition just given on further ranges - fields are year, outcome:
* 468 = 15.43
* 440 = 15.12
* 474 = 15.78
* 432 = 16.04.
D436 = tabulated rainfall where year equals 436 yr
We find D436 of 15.29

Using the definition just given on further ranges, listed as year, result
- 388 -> 16.53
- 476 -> 15.14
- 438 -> 15.65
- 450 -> 14.08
